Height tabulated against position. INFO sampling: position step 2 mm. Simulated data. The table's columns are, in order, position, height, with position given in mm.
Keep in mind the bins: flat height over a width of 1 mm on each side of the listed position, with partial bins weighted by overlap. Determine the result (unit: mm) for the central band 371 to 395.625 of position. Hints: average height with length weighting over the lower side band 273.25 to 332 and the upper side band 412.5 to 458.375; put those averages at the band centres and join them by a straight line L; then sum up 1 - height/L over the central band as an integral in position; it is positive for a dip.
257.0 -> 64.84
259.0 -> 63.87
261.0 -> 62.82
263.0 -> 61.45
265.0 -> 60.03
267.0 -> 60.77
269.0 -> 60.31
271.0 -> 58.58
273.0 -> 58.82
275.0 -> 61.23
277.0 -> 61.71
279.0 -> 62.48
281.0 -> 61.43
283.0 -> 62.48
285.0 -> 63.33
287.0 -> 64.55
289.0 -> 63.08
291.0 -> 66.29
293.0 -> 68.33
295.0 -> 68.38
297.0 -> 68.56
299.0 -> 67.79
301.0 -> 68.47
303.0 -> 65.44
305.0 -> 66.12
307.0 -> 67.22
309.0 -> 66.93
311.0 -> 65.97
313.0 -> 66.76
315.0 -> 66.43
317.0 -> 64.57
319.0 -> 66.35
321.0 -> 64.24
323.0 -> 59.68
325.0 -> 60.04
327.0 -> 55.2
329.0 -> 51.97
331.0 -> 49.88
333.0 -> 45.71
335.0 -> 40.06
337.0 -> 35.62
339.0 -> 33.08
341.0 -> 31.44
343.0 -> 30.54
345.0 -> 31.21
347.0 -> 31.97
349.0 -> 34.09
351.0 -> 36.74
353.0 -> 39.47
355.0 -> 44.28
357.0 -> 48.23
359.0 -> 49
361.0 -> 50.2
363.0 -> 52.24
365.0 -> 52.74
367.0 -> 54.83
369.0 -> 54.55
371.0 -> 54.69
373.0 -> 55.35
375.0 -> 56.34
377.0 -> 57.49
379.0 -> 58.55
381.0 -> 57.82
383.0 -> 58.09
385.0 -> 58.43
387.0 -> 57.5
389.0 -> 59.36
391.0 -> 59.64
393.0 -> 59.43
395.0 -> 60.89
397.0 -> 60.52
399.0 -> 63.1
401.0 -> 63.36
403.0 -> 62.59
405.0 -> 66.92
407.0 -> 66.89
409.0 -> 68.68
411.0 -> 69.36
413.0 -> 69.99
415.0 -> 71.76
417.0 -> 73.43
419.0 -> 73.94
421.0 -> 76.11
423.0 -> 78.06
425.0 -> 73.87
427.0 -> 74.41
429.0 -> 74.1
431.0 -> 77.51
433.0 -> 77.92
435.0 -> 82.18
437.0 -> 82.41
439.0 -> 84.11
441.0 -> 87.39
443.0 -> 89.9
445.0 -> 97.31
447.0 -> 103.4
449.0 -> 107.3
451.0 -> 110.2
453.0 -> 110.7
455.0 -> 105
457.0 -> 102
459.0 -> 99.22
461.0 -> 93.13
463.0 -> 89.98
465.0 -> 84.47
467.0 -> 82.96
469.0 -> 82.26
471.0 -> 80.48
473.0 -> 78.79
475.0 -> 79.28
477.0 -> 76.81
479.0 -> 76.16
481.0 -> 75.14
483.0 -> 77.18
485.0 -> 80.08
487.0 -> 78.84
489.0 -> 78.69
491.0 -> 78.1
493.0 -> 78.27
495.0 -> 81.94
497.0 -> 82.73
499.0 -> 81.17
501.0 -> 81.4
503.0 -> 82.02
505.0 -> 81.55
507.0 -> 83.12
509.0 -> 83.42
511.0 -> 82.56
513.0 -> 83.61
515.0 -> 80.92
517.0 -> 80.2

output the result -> 6.18 mm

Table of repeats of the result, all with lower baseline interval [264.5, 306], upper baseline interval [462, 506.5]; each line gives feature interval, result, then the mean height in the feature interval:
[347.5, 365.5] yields 6.5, 44.6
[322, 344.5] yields 7.7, 44.5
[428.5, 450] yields -3.1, 87.9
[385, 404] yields 3.2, 60.6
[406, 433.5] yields 0.7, 73.2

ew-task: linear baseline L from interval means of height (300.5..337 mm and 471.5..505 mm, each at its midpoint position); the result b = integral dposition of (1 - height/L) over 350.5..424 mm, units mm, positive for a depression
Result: 9.0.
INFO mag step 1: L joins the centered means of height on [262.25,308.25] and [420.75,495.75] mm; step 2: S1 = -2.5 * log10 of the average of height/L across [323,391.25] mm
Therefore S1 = 0.44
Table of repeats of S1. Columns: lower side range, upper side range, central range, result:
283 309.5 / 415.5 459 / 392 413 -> 0.268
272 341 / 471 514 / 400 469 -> -0.127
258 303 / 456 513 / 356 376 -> 0.329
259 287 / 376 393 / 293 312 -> -0.113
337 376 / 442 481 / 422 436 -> 0.001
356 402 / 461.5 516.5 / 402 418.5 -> -0.087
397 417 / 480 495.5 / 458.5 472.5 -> -0.155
